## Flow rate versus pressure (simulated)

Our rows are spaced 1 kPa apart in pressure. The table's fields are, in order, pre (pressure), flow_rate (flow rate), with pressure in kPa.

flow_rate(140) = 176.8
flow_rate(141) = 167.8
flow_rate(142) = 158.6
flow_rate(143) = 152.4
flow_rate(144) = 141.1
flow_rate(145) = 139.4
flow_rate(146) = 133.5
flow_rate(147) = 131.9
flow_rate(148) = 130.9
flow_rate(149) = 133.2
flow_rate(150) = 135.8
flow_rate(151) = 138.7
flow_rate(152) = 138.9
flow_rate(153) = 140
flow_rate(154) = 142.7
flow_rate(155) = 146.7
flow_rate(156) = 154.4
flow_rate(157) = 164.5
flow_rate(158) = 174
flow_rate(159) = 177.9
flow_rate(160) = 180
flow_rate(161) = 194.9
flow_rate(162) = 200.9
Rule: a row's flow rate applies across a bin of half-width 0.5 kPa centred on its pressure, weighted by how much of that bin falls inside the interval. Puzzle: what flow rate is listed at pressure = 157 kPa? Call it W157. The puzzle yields 164.5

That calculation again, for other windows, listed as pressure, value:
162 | 200.9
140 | 176.8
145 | 139.4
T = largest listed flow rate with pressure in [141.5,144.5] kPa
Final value 158.6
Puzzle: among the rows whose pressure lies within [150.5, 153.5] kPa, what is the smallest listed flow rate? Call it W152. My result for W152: 138.7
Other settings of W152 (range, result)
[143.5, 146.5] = 133.5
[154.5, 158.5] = 146.7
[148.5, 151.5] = 133.2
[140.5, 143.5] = 152.4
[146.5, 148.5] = 130.9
